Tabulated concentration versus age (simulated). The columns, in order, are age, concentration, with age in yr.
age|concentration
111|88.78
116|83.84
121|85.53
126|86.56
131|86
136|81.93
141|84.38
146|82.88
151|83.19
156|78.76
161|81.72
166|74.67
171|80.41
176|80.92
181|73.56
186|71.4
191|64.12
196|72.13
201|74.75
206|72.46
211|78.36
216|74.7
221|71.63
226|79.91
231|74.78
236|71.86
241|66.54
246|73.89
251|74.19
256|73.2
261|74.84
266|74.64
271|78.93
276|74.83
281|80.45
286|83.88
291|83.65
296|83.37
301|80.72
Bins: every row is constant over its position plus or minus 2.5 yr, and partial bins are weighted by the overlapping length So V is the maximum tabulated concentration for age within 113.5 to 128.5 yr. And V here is 86.56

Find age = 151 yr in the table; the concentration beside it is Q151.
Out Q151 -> 83.19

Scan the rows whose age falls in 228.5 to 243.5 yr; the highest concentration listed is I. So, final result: 74.78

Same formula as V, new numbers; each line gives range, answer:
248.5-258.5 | 74.19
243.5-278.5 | 78.93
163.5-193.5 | 80.92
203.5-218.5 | 78.36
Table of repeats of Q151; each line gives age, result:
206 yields 72.46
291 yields 83.65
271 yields 78.93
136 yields 81.93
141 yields 84.38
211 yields 78.36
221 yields 71.63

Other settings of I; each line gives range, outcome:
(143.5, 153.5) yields 83.19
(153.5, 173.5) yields 81.72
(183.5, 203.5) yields 74.75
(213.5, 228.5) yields 79.91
